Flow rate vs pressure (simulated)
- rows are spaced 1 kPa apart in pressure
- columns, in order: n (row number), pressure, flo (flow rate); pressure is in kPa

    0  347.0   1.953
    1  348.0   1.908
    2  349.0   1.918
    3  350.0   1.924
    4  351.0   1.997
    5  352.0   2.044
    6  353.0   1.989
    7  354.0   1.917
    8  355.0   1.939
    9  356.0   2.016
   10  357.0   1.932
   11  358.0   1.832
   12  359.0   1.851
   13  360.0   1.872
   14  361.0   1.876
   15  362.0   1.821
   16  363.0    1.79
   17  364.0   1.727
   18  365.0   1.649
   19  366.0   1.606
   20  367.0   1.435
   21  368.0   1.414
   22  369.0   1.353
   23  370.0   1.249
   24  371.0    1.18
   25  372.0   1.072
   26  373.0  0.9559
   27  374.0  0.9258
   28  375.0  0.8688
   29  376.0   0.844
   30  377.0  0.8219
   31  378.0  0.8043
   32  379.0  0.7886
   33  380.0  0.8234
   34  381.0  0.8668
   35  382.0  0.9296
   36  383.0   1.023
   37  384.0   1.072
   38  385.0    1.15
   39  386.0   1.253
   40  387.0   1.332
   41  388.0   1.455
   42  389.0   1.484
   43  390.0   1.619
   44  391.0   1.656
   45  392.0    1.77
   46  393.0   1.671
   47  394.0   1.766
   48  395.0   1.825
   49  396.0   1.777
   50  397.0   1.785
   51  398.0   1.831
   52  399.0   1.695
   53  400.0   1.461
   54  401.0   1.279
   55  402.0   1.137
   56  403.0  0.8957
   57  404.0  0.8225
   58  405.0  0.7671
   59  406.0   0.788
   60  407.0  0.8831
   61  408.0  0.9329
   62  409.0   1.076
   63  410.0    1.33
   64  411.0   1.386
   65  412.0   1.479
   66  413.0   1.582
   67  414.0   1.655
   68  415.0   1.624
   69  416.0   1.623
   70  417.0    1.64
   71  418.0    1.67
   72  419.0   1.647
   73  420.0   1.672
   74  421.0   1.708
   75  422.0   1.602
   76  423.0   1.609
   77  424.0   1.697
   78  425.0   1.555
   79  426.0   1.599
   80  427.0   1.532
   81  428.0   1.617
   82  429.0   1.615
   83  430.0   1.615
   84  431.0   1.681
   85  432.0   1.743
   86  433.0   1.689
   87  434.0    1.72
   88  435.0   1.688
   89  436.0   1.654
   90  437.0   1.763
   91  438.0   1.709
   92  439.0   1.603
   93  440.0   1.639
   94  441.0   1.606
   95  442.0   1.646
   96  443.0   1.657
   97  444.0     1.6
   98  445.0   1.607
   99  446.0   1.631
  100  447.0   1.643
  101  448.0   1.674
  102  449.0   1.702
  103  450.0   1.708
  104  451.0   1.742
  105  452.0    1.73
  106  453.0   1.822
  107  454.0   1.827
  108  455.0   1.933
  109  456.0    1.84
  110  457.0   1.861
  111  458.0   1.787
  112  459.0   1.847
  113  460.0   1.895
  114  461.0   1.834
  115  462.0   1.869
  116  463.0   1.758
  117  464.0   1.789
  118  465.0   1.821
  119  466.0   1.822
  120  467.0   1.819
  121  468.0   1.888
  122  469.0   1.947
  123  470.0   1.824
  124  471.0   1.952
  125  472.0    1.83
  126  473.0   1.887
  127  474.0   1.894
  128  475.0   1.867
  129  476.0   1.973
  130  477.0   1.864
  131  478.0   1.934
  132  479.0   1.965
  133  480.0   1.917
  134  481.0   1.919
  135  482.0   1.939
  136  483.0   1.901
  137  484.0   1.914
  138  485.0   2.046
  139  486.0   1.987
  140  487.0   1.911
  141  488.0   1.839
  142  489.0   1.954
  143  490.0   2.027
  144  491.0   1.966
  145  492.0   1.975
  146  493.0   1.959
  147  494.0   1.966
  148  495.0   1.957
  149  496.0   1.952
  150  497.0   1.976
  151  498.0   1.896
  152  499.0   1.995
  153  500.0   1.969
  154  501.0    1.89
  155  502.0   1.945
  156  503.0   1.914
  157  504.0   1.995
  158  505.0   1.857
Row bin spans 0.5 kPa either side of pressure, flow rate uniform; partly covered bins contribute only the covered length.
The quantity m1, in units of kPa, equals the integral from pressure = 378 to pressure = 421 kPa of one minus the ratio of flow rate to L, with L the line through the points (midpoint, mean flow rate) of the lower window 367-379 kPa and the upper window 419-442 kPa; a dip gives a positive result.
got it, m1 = -0.9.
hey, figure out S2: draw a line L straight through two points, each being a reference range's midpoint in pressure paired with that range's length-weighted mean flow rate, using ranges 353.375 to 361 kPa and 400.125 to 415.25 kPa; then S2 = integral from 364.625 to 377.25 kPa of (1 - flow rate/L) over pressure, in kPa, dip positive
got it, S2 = 3.9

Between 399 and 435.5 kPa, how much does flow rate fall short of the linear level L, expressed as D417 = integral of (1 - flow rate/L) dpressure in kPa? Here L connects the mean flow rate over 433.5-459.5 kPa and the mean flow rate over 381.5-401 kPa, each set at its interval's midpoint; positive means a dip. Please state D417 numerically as 3.6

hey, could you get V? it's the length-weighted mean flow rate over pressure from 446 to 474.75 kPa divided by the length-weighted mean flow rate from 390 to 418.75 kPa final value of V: 1.3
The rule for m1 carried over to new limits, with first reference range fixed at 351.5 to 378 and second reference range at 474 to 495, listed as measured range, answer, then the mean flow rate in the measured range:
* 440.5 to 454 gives 1.0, 1.68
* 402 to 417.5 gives 4.2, 1.23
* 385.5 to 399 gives -0.1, 1.63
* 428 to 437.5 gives 0.4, 1.68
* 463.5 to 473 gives 0.1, 1.86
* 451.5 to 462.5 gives 0.0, 1.84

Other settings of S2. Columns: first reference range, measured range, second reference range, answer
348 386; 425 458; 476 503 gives 1.1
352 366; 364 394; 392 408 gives 7.0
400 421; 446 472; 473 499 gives -1.5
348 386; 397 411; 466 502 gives 3.7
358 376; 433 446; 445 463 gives 0.5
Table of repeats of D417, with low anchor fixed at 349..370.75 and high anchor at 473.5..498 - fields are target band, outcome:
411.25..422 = 1.3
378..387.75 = 4.2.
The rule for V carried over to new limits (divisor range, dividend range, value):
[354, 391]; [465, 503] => 1.41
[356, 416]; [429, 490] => 1.33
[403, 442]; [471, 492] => 1.29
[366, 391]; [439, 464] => 1.54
